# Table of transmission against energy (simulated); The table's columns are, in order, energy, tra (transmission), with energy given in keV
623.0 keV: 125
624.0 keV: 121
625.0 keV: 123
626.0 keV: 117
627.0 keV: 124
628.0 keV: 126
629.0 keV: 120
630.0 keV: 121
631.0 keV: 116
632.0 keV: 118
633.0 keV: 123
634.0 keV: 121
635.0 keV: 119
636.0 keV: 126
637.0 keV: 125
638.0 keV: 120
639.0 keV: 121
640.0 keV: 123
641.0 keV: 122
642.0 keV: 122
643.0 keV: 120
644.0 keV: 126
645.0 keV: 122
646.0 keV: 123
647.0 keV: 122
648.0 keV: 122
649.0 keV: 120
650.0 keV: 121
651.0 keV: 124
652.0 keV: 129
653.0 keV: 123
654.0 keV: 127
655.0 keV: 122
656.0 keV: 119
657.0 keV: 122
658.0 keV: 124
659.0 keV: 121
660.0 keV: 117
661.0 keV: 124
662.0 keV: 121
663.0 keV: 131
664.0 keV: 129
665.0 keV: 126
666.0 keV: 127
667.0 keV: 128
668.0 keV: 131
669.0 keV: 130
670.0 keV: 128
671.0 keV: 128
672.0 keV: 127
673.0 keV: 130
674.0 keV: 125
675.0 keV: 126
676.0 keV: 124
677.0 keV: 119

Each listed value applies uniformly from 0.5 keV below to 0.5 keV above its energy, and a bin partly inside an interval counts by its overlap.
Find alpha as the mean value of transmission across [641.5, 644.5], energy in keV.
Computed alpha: 123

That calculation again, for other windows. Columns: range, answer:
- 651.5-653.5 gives 126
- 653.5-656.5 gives 123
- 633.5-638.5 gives 122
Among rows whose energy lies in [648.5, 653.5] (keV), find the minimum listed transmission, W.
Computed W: 120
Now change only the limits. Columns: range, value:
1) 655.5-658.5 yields 119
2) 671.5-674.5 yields 125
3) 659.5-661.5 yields 117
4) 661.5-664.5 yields 121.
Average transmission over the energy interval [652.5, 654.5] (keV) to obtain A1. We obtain 125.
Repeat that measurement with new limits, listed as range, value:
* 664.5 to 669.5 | 128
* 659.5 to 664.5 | 124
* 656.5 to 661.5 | 122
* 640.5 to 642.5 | 122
